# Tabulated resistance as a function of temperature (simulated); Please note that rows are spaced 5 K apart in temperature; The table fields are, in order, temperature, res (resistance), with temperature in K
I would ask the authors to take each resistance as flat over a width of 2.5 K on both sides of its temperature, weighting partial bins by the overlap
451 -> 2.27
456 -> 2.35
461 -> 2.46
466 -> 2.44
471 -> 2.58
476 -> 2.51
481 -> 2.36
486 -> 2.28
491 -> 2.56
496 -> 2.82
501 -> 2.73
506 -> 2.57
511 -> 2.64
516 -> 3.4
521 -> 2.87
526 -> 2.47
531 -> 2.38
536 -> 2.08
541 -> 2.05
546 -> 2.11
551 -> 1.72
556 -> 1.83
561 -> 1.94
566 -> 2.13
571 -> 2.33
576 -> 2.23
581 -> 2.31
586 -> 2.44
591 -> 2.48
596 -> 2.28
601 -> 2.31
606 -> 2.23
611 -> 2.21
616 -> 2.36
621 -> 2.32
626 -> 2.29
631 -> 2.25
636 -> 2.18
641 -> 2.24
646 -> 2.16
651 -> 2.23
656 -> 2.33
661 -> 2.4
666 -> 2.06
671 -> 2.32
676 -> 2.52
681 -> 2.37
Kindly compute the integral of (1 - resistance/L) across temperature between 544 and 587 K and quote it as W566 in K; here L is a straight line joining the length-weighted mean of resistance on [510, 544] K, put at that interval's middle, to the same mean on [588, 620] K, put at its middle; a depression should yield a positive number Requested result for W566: 5.70 K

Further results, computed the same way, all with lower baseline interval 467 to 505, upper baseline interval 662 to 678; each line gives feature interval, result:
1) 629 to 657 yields 1.3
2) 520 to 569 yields 6.6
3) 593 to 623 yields 1.2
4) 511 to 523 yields -2.6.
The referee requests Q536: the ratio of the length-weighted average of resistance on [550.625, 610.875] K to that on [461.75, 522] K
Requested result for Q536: 0.84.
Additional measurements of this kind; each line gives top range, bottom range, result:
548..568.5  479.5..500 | 0.76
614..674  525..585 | 1.06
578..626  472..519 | 0.88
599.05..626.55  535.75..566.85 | 1.16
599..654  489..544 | 0.87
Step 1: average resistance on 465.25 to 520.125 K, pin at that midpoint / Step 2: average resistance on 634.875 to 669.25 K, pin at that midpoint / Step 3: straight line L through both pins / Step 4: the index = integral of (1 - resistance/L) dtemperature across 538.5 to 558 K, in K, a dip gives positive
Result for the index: 4.4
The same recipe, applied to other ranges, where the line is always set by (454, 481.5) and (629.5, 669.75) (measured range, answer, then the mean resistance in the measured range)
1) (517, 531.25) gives -1.80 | 2.69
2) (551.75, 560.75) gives 1.96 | 1.84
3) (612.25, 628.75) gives -0.32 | 2.31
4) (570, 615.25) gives -0.21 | 2.31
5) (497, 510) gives -1.37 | 2.67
